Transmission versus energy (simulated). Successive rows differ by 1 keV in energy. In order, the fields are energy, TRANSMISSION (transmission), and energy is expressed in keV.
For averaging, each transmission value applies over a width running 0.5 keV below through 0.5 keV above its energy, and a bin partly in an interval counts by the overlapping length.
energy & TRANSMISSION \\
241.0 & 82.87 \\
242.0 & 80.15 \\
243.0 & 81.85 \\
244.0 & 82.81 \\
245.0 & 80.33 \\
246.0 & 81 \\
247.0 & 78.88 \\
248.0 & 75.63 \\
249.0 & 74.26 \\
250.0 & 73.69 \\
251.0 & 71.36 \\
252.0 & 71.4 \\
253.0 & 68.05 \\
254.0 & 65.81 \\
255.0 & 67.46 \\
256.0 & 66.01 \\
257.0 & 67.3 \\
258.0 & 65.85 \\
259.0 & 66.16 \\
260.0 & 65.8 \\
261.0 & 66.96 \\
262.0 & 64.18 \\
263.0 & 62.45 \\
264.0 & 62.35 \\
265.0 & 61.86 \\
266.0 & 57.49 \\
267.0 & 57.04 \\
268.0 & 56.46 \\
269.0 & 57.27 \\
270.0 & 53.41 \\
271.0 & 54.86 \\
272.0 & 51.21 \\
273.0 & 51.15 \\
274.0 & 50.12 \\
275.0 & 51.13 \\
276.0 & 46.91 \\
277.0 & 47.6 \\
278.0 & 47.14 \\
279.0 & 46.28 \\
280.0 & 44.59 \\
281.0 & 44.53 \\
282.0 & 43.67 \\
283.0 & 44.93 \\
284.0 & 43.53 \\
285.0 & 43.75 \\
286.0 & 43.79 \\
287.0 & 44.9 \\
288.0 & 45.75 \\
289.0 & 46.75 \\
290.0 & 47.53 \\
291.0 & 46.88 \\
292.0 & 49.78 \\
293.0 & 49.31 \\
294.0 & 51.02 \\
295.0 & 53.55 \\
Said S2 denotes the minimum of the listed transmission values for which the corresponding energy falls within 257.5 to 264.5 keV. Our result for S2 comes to 62.35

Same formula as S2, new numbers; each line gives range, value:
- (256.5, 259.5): 65.85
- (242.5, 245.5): 80.33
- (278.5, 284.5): 43.53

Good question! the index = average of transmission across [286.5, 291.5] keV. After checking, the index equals 46.4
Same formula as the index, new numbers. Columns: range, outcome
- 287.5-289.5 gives 46.2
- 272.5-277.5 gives 49.4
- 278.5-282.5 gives 44.8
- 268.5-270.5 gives 55.3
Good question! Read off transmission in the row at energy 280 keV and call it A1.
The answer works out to 44.59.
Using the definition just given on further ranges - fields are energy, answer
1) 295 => 53.55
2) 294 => 51.02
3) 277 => 47.6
